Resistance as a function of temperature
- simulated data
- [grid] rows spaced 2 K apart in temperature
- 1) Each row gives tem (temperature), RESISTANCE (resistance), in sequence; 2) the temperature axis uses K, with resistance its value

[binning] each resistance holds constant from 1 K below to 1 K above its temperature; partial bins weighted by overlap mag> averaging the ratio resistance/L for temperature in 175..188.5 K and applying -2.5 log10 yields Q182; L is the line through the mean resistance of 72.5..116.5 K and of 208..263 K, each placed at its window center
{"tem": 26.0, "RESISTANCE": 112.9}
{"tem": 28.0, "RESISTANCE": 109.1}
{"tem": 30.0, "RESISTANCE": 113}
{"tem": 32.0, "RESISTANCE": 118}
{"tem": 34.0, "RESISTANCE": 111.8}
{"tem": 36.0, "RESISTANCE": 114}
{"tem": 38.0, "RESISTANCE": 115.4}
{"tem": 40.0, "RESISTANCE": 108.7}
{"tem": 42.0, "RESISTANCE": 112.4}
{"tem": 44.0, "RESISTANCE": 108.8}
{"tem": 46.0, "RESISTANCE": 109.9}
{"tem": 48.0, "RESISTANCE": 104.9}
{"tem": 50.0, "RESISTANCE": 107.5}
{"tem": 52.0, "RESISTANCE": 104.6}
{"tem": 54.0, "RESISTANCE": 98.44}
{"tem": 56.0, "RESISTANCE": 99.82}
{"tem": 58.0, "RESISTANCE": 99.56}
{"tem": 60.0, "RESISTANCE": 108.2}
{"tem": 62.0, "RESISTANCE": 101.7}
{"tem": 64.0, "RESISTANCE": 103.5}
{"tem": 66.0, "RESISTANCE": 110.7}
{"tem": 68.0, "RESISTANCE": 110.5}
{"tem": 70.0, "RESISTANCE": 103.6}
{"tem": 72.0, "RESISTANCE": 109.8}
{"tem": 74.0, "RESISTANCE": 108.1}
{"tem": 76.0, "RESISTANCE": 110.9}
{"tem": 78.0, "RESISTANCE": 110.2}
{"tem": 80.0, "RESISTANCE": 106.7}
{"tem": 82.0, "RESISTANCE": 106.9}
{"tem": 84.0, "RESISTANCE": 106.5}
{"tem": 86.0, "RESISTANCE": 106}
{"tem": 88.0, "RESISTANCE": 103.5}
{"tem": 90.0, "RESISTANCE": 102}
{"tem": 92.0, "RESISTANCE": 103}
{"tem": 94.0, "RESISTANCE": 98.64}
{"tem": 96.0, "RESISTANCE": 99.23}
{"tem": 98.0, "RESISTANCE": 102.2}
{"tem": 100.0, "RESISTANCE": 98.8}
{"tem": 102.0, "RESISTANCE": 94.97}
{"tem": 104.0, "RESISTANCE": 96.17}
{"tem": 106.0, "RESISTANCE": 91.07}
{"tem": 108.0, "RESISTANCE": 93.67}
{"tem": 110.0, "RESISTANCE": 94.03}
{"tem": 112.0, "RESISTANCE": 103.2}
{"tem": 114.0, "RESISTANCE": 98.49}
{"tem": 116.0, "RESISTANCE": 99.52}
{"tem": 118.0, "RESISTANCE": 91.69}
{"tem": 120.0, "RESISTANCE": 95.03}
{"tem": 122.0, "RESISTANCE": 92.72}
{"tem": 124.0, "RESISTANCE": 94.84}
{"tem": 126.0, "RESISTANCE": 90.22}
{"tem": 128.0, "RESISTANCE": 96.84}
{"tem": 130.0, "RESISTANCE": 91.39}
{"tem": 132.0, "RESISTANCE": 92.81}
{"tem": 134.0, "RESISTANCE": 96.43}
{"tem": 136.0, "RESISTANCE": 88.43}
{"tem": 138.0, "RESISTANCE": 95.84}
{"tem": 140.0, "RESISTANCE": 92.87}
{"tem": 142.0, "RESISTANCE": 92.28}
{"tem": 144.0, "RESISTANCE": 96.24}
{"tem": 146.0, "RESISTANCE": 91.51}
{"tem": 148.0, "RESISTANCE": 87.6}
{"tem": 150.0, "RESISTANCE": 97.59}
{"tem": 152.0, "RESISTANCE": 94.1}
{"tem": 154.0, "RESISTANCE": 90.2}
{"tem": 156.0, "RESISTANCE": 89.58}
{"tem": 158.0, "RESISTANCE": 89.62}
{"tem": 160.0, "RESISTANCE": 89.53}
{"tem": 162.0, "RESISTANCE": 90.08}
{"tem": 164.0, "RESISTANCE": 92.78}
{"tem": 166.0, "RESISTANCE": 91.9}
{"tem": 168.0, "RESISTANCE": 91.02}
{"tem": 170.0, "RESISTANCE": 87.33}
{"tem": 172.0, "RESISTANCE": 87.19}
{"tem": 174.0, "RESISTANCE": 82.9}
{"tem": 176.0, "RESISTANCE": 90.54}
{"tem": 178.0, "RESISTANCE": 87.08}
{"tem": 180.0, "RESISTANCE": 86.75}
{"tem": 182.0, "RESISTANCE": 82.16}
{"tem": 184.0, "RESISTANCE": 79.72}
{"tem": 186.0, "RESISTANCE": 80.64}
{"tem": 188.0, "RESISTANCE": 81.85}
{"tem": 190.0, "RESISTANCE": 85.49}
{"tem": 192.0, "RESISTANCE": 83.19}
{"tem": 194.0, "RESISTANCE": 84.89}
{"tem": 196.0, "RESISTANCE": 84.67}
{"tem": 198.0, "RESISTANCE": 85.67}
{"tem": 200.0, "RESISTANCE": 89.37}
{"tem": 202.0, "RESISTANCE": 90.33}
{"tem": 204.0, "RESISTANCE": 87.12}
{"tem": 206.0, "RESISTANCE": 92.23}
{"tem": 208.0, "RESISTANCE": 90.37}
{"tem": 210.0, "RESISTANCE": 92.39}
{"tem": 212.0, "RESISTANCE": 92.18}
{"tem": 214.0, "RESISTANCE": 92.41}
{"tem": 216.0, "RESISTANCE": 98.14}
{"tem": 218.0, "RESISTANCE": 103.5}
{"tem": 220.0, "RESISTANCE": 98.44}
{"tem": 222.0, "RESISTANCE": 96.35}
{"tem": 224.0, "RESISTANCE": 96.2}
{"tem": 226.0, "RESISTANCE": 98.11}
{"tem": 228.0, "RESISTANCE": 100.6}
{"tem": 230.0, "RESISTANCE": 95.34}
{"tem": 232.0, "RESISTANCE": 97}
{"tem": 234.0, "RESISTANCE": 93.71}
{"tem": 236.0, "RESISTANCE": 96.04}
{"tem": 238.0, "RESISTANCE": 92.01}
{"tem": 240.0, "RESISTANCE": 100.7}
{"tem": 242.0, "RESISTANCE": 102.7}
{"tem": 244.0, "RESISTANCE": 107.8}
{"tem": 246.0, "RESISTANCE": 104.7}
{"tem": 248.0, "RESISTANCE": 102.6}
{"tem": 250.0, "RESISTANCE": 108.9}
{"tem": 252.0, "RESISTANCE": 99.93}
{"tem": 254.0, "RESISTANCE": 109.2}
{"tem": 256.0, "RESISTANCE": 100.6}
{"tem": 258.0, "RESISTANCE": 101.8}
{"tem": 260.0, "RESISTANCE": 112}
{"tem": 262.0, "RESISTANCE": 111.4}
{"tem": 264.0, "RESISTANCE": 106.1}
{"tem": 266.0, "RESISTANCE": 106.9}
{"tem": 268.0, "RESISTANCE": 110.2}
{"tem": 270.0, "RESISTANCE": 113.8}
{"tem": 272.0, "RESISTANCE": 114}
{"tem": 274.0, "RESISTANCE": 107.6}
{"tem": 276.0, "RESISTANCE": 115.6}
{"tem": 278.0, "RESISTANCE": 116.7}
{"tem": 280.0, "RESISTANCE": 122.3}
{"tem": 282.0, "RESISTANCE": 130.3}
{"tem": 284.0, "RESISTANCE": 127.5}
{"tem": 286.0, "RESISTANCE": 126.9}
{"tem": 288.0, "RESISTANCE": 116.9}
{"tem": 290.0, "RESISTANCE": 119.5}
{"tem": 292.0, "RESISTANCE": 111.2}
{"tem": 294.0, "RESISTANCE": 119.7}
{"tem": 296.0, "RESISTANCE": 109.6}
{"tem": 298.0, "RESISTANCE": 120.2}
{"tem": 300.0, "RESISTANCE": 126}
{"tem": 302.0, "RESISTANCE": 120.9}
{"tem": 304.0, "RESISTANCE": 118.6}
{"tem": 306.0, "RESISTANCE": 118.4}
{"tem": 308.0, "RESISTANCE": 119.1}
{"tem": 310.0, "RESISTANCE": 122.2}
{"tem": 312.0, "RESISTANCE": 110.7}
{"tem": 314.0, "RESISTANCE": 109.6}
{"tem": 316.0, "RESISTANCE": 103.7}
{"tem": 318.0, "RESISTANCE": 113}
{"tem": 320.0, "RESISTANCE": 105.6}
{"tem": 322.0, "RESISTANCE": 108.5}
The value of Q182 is 0.19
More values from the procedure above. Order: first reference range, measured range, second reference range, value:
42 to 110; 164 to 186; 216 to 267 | 0.182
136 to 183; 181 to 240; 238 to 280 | 0.092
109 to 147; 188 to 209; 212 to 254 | 0.125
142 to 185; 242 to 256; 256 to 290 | 0.042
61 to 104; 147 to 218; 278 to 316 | 0.245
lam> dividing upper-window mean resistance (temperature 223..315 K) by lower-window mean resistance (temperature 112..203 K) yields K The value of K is 1.2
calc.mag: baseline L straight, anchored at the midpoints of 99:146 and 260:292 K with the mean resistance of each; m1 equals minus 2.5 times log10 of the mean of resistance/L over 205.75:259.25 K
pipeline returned 0.12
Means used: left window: 94.6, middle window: 98.8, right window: 116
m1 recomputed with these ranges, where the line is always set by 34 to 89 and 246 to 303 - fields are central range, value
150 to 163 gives 0.206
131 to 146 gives 0.173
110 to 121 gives 0.122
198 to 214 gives 0.229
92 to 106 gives 0.107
